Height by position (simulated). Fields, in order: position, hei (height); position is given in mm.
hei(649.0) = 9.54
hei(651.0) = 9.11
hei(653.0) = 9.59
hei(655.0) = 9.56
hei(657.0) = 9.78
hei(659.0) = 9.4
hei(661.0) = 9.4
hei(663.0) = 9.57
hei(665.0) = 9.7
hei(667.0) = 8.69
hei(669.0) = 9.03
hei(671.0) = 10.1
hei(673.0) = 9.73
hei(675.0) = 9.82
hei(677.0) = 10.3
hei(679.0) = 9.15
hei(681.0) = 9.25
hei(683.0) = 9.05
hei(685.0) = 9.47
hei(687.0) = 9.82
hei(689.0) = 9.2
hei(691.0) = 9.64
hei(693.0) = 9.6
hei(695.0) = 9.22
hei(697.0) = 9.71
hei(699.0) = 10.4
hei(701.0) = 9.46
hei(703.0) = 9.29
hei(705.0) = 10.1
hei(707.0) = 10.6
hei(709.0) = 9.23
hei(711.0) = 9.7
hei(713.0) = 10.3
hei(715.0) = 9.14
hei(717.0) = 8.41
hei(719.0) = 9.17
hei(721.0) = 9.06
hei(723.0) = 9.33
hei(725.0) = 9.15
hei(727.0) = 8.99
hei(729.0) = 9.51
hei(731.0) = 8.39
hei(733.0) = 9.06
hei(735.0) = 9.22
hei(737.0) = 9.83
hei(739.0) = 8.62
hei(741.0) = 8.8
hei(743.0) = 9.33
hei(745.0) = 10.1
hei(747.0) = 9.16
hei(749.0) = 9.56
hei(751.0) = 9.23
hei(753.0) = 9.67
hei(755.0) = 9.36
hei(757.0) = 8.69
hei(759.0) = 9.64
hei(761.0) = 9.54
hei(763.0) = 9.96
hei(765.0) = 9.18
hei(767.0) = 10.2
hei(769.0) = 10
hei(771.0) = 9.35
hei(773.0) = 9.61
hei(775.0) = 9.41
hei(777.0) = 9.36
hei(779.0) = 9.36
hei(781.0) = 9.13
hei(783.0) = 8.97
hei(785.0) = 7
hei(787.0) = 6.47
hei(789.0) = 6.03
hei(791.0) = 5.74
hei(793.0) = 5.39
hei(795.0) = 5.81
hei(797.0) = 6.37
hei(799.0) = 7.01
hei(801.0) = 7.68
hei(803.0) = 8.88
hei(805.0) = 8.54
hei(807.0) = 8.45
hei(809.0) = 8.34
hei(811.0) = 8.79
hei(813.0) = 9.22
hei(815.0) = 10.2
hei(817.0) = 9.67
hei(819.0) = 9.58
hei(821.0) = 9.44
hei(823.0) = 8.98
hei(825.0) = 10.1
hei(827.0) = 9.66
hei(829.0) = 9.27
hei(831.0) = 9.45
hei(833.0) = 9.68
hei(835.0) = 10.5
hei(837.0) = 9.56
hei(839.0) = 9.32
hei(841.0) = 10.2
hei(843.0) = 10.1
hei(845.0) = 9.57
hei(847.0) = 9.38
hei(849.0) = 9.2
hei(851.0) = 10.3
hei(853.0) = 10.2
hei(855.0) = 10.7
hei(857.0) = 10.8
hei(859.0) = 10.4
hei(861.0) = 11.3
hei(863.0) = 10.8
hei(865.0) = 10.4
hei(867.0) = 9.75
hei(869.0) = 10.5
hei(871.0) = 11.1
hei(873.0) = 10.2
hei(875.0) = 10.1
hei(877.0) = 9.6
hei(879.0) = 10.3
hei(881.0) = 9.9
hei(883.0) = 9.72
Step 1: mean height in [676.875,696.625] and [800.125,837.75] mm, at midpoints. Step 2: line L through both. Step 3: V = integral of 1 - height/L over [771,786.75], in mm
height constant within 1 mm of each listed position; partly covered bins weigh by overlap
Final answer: 0.7 mm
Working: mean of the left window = 9.44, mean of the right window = 9.27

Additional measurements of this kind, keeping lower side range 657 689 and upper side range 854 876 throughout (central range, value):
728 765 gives 2.21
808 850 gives 3.33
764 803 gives 7.99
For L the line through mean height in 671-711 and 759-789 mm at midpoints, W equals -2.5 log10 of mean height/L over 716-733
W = 0.05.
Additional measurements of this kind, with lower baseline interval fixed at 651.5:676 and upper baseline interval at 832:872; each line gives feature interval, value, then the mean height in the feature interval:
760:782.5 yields 0.040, 9.54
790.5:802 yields 0.491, 6.36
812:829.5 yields 0.055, 9.58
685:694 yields 0.007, 9.55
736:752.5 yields 0.053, 9.34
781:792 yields 0.375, 7.05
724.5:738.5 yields 0.071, 9.15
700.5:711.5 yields -0.008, 9.74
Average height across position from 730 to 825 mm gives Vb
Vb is 8.74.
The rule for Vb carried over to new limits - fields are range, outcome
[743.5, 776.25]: 9.54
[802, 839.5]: 9.35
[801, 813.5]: 8.6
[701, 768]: 9.38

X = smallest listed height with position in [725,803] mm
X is 5.39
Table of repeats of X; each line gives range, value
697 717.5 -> 8.41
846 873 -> 9.2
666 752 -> 8.39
